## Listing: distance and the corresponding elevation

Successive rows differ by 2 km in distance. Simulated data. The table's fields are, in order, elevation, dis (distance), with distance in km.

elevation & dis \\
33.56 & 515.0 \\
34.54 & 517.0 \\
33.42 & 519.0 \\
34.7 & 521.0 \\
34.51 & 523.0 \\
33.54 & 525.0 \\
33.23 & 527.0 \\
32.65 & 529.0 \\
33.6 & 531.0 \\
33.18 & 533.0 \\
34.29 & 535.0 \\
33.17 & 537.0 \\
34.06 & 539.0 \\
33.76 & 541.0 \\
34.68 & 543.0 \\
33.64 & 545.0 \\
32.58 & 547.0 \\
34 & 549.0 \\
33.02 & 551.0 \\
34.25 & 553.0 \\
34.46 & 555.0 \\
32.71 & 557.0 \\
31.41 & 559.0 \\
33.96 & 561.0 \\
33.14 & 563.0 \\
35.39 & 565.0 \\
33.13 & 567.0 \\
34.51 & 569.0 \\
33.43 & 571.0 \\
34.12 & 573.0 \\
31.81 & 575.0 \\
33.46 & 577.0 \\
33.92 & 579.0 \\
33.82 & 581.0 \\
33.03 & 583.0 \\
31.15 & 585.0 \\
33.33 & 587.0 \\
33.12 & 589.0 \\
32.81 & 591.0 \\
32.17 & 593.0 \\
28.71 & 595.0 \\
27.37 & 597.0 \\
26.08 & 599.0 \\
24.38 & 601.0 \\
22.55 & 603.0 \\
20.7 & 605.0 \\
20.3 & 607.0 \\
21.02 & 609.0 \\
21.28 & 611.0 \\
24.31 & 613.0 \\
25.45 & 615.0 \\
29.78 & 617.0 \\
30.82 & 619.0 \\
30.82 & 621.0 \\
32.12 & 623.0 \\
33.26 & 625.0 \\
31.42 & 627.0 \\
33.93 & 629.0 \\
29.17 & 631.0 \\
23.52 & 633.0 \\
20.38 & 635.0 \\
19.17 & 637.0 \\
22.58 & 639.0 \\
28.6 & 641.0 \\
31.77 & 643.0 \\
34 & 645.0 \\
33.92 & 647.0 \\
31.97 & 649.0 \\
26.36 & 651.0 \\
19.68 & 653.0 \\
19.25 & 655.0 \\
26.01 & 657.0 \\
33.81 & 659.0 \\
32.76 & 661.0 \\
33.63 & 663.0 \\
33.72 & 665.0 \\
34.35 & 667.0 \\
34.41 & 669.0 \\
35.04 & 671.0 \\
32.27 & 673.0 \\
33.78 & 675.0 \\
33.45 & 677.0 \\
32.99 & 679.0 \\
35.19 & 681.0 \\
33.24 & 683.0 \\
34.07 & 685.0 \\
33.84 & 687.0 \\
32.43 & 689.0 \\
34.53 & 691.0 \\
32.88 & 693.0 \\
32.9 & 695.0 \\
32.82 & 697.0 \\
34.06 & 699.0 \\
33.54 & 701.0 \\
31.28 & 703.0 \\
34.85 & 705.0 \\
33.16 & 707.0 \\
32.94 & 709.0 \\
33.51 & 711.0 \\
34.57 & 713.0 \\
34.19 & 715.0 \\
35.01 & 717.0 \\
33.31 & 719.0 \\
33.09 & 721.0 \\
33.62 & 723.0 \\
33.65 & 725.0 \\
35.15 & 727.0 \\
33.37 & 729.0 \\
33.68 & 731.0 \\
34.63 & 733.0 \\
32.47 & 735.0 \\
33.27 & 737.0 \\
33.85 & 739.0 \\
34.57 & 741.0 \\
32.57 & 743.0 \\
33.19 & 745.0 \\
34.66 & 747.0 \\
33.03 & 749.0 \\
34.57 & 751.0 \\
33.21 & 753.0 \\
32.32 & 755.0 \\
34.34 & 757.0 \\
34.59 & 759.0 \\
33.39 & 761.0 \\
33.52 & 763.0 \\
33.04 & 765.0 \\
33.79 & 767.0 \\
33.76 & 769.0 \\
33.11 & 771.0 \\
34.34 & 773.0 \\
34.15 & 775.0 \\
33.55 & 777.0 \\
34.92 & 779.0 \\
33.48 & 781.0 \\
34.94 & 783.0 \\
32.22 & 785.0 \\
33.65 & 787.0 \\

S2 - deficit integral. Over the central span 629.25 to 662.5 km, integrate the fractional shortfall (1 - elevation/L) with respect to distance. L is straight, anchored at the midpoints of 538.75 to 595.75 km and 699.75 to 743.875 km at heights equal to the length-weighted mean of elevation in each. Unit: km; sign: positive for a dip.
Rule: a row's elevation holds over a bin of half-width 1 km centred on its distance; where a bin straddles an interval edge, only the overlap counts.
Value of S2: 6.1 km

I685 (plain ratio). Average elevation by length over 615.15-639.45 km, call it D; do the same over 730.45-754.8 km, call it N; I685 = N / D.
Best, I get 1.2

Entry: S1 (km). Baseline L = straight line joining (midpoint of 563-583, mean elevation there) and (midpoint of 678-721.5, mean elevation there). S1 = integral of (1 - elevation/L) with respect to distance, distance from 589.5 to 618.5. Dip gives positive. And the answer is 6.8 km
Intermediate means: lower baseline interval 33.7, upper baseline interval 33.6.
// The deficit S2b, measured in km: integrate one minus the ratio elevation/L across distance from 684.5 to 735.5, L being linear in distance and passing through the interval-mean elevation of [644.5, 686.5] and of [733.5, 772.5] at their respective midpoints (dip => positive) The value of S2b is -1.6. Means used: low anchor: 31.6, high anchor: 33.6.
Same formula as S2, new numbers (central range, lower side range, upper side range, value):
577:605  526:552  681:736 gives 2.99 km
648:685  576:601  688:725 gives 1.66 km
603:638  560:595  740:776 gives 7.45 km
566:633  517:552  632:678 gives 3.91 km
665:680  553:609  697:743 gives -0.49 km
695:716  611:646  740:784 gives -1.40 km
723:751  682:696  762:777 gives -0.14 km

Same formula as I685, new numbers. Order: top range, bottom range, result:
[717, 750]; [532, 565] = 1.00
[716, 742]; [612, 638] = 1.21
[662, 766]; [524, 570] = 1.00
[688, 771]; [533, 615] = 1.09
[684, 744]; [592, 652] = 1.23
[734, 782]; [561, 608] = 1.10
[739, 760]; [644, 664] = 1.16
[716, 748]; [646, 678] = 1.09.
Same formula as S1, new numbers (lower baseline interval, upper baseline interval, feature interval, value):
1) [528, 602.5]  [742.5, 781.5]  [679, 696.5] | -0.16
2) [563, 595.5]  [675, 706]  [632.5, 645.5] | 3.05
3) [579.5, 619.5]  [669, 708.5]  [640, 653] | 0.21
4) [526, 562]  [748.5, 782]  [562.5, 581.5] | -0.10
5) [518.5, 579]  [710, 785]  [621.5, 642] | 3.76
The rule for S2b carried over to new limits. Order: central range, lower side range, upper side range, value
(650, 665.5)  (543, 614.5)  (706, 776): 2.0 km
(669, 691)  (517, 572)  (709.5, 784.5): 0.0 km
